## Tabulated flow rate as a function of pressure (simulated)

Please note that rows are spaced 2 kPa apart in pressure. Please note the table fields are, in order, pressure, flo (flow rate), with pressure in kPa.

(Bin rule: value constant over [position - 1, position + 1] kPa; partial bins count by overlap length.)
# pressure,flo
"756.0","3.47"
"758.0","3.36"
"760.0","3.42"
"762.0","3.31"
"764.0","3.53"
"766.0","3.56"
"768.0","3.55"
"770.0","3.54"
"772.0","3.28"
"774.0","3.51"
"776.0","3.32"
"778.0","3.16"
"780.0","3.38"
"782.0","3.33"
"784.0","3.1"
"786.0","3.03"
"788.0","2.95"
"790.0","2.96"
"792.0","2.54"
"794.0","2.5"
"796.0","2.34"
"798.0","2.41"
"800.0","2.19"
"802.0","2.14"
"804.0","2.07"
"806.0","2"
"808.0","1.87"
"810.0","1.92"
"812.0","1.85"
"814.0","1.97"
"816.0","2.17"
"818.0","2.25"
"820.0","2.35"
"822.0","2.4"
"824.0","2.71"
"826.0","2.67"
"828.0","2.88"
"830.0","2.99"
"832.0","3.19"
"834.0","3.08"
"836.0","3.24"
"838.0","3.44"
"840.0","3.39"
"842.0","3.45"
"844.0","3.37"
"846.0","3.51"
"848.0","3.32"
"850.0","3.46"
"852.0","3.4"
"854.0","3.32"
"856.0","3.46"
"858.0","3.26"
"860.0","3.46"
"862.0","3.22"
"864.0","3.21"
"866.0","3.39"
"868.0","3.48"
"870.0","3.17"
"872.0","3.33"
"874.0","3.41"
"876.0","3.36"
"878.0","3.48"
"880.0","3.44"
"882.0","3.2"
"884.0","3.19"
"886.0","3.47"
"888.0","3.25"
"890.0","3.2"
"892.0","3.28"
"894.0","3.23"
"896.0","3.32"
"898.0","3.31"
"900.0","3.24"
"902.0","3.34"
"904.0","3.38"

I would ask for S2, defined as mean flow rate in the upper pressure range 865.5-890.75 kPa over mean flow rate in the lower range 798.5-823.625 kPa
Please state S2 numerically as 1.57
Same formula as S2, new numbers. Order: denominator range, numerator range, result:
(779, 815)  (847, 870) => 1.35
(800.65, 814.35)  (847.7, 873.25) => 1.69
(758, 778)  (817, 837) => 0.81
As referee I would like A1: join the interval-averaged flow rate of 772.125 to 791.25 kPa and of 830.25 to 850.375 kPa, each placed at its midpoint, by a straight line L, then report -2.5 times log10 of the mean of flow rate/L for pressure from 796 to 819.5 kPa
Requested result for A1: 0.48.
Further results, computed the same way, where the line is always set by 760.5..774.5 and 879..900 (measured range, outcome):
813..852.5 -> 0.14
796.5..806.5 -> 0.49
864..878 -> -0.01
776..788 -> 0.08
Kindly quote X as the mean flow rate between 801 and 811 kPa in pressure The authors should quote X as 2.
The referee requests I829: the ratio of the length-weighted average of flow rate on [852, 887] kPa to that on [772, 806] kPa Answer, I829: 1.2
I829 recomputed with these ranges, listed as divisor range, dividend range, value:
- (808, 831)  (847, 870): 1.42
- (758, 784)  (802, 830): 0.67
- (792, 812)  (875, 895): 1.53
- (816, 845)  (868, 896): 1.13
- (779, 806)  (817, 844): 1.11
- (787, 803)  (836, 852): 1.36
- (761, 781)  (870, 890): 0.98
